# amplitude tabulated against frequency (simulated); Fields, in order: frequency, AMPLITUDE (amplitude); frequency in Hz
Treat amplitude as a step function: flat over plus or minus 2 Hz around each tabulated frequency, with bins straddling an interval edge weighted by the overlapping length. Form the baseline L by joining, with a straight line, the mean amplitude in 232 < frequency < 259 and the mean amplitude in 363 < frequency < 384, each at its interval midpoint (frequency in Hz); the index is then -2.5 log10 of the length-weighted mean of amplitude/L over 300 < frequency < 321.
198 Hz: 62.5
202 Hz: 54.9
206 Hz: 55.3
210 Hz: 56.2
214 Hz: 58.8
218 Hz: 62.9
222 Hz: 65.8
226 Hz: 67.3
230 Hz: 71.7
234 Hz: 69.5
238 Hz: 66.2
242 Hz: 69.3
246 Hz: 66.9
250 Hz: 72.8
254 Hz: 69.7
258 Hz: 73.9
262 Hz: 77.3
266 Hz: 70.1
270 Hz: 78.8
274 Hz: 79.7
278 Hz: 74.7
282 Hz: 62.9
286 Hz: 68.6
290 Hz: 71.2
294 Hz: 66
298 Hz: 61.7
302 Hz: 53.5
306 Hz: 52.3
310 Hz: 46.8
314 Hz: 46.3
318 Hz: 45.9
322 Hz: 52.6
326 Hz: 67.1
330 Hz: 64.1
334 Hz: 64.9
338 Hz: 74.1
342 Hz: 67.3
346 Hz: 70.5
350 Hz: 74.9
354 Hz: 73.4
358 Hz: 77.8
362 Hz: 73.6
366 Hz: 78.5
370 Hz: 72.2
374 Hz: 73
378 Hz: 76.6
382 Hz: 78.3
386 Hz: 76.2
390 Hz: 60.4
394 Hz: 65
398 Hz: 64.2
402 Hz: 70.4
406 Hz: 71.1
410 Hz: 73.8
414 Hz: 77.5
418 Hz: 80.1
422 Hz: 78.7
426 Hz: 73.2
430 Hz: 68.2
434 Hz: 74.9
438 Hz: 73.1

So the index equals 0.42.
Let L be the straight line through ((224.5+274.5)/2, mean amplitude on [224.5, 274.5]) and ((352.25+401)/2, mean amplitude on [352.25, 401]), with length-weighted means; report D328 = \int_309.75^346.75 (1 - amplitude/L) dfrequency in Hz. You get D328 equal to 6.1 Hz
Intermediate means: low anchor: 71.6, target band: 60.2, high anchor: 72.4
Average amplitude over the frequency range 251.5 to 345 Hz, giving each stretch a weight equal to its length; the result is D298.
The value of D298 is 64.9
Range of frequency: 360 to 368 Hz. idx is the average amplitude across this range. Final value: 76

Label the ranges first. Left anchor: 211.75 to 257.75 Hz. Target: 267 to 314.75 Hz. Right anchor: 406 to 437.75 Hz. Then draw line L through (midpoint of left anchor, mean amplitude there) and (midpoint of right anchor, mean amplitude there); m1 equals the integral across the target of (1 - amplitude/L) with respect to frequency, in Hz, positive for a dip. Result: 3.8 Hz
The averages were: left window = 67.5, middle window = 64.1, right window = 74.8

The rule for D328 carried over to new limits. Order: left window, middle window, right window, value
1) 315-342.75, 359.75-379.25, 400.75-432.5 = -2.1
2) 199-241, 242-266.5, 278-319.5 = -4.3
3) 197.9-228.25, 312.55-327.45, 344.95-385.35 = 3.8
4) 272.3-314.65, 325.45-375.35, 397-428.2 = -2.8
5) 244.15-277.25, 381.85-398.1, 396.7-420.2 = 1.1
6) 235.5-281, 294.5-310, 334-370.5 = 3.6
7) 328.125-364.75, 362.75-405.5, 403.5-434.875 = 0.9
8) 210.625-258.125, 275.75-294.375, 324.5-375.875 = 0.0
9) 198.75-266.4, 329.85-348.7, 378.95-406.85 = -0.1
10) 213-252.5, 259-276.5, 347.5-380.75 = -1.7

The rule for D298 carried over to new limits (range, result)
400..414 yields 72.6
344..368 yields 74.8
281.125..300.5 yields 65.9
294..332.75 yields 55.3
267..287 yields 73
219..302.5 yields 69.6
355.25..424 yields 73.4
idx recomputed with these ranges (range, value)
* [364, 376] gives 74.6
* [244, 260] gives 70.8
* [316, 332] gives 57.4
